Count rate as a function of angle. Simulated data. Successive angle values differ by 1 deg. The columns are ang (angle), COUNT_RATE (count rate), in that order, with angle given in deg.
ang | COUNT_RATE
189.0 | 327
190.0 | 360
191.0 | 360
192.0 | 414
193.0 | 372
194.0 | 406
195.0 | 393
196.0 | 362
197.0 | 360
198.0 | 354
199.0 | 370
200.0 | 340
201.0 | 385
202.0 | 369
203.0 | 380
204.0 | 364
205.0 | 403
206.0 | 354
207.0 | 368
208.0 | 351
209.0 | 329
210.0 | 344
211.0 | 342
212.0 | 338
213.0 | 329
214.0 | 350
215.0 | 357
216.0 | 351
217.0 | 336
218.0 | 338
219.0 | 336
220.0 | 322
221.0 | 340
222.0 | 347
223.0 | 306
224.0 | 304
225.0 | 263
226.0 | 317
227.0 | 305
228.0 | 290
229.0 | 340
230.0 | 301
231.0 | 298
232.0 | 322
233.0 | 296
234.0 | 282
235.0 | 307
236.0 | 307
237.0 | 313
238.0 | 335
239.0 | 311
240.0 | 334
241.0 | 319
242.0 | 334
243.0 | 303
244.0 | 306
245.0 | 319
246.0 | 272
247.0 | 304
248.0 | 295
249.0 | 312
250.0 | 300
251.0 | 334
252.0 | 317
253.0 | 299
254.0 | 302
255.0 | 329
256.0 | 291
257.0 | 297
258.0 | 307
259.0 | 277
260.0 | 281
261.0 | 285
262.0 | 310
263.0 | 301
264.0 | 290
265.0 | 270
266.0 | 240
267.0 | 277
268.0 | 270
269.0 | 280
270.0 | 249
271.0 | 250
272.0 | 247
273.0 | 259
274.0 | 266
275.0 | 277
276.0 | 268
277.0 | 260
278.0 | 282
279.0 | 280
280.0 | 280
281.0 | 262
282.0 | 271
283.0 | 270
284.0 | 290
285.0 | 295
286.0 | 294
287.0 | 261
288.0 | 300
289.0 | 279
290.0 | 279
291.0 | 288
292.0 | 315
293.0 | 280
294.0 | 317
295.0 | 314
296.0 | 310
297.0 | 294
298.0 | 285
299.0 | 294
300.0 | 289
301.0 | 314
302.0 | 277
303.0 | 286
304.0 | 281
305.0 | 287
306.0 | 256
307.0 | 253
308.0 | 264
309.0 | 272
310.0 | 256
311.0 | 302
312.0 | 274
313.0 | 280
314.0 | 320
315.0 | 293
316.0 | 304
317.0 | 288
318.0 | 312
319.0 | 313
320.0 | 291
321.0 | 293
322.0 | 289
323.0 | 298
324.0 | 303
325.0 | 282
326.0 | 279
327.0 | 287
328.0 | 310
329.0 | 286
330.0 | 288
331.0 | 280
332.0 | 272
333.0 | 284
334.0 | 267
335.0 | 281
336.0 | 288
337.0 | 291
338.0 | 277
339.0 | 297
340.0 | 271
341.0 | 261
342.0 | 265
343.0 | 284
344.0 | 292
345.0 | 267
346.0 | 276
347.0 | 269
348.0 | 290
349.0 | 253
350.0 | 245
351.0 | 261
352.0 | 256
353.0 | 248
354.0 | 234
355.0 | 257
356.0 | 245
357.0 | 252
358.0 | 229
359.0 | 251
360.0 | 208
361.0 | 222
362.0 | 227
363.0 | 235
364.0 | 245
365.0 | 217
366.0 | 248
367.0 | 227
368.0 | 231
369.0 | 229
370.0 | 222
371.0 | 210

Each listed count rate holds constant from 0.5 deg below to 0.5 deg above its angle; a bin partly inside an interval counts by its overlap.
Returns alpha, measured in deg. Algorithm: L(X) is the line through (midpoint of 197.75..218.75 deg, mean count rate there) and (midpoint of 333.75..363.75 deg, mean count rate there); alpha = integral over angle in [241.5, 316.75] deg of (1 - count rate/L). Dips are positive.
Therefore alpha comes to 4.7 deg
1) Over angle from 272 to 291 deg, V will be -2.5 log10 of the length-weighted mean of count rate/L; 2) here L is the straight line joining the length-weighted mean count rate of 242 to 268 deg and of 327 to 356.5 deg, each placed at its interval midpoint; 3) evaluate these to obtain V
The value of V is 0.05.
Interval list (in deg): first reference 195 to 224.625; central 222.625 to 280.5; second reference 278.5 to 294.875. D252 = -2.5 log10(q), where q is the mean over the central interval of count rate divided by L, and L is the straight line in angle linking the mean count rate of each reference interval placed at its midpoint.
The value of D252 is 0.07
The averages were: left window 350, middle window 294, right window 286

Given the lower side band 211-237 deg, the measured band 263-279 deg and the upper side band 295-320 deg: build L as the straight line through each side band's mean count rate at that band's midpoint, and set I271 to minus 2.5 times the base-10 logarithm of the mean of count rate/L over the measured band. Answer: 0.13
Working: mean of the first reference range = 320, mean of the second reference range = 288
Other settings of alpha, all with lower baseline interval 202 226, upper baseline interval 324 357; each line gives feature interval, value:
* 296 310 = 0.6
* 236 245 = 0.2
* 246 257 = 0.5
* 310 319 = -0.3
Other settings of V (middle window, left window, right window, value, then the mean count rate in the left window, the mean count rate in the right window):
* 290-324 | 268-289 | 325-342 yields -0.051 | 272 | 282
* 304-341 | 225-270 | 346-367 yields -0.092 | 301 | 245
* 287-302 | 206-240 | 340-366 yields -0.041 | 324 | 252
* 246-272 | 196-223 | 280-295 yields 0.076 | 352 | 287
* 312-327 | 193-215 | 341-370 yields -0.075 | 362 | 248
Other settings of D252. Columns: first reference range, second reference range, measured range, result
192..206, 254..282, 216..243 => 0.05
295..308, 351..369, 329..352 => -0.09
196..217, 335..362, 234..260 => 0.07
